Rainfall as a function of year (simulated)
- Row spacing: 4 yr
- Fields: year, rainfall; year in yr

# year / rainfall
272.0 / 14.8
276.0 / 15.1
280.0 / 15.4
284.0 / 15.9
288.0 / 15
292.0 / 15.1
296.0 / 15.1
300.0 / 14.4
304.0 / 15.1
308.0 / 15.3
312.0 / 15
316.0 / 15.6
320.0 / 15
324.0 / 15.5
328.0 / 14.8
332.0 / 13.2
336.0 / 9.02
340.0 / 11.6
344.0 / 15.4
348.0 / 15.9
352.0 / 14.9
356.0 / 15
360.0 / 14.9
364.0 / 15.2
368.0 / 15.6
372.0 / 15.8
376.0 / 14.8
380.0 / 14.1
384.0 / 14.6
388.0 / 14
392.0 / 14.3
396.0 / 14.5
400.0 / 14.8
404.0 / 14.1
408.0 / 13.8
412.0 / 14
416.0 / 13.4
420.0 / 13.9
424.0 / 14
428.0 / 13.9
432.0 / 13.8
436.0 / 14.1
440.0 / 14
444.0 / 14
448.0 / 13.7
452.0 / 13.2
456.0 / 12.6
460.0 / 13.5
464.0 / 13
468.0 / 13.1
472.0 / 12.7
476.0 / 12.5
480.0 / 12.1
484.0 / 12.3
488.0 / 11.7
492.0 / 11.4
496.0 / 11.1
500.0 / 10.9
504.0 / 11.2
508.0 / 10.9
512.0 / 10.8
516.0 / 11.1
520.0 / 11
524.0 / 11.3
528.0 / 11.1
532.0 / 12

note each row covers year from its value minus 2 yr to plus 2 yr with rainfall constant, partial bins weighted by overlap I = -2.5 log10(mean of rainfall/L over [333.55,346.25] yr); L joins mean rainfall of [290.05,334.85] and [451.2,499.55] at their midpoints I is 0.185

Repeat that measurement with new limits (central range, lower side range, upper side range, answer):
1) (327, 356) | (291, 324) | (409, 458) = 0.09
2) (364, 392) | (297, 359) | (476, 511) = -0.10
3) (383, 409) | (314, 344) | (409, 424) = -0.04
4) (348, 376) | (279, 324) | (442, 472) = -0.06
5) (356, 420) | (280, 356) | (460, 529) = -0.08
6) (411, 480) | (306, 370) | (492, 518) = -0.10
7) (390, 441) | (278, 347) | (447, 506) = -0.07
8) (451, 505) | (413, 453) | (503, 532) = 0.01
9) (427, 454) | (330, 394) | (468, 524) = -0.09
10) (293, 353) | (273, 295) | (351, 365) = 0.05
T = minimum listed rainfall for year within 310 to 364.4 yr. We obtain 9.02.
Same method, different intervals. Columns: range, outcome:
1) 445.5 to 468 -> 12.6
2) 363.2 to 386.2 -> 14.1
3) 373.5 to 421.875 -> 13.4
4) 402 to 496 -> 11.1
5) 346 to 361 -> 14.9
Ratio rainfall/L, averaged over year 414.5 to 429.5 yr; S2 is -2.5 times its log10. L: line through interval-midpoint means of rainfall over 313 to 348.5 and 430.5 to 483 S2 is -0.03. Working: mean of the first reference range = 14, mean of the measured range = 13.8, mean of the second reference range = 13.2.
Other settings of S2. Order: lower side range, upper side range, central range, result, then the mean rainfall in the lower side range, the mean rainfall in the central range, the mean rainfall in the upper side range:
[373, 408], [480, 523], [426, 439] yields -0.058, 14.4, 13.9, 11.3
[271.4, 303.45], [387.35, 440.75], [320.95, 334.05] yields 0.019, 15.1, 14.5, 14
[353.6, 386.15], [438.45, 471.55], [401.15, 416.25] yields 0.024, 15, 13.9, 13.3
